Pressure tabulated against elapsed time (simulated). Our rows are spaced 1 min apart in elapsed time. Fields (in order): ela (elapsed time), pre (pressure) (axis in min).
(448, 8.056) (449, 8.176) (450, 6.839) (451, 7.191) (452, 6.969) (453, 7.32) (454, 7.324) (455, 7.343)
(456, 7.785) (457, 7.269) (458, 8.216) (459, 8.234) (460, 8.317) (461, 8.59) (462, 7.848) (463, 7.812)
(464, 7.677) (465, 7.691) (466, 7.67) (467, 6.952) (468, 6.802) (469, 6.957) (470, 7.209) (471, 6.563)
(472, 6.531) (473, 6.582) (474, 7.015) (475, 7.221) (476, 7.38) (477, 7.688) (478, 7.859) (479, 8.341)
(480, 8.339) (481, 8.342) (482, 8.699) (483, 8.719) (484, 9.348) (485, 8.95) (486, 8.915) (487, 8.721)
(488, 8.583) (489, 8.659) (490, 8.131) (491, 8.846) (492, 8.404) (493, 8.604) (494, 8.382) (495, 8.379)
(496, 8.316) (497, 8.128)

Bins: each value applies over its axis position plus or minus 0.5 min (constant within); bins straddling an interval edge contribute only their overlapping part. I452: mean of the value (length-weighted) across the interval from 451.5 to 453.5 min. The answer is 7.14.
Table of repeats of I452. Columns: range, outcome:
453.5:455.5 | 7.33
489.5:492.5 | 8.46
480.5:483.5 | 8.59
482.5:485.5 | 9.01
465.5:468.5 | 7.14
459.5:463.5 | 8.14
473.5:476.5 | 7.21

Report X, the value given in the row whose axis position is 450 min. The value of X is 6.839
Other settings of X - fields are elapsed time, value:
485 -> 8.95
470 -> 7.209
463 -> 7.812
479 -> 8.341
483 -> 8.719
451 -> 7.191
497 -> 8.128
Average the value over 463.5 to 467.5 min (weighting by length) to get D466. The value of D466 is 7.5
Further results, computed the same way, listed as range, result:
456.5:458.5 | 7.74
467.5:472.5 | 6.81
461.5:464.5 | 7.78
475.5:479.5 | 7.82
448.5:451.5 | 7.4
